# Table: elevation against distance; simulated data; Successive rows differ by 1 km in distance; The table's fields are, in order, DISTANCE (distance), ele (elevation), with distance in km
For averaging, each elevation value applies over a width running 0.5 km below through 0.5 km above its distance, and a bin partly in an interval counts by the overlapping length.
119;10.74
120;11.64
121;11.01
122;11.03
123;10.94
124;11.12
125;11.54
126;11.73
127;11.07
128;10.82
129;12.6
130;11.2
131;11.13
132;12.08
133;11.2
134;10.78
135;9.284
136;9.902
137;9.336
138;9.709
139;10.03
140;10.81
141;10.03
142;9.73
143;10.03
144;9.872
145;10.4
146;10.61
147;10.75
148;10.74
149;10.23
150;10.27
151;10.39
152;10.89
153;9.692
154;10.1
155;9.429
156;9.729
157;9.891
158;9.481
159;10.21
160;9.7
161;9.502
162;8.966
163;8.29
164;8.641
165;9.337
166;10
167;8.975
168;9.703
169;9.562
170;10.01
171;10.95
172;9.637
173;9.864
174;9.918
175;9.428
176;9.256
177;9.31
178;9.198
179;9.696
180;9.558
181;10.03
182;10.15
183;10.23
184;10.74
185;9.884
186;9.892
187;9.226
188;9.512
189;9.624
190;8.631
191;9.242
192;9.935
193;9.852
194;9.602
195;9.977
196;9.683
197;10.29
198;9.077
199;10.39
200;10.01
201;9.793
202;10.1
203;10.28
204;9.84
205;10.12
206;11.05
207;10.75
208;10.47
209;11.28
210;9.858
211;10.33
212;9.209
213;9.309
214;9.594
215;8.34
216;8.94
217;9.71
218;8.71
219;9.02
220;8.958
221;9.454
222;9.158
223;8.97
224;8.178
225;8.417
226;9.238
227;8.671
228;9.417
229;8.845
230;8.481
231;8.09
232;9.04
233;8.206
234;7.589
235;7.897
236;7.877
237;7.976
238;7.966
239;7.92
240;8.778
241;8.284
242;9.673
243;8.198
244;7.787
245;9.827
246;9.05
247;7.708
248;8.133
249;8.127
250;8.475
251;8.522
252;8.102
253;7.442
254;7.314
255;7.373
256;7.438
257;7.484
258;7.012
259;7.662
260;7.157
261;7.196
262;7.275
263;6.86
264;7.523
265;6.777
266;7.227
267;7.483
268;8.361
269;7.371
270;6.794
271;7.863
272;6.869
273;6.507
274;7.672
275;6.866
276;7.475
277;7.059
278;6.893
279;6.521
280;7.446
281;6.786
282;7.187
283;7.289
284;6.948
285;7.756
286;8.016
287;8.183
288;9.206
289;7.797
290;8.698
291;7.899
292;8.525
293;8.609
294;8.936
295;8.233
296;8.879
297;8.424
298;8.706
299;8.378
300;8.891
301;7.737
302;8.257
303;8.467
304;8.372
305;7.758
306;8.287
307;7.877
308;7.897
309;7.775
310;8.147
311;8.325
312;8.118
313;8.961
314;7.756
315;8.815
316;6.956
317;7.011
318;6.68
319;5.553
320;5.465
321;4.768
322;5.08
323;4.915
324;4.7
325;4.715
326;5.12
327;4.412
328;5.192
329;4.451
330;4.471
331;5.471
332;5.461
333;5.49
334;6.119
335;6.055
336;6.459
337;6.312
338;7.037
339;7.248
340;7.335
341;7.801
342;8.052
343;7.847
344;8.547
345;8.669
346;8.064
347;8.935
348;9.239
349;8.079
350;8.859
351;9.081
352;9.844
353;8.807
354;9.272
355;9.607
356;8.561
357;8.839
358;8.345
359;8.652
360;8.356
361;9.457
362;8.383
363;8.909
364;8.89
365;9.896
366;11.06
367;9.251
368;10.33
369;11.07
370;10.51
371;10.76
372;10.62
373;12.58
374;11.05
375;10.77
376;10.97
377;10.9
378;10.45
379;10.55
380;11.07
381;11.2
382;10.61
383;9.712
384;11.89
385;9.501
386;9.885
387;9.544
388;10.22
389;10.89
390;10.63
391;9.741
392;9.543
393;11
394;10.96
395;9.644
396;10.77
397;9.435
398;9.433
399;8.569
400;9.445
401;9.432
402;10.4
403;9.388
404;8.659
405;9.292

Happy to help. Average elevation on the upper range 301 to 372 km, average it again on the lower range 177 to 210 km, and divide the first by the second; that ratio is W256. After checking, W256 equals 0.8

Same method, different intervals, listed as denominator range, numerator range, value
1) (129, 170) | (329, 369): 0.81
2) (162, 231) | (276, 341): 0.75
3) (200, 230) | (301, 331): 0.70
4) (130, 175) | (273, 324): 0.76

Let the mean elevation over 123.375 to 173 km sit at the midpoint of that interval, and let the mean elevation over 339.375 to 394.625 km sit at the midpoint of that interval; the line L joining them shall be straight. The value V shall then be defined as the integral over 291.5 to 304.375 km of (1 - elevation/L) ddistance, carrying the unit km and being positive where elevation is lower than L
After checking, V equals 1.8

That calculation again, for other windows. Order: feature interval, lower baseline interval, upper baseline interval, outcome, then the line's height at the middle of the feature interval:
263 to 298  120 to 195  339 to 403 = 7.8 km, 9.85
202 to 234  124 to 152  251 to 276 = -3.0 km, 8.53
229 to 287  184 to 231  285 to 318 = 7.4 km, 8.83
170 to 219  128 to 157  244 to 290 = -3.2 km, 9.21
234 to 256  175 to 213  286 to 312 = 2.3 km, 9.12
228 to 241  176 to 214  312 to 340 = 0.7 km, 8.72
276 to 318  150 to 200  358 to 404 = 8.3 km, 9.94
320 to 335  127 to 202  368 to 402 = 7.6 km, 10.3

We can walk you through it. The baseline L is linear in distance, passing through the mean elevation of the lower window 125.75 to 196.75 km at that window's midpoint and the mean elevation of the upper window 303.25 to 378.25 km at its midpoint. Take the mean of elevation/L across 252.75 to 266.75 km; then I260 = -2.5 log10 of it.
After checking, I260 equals 0.219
